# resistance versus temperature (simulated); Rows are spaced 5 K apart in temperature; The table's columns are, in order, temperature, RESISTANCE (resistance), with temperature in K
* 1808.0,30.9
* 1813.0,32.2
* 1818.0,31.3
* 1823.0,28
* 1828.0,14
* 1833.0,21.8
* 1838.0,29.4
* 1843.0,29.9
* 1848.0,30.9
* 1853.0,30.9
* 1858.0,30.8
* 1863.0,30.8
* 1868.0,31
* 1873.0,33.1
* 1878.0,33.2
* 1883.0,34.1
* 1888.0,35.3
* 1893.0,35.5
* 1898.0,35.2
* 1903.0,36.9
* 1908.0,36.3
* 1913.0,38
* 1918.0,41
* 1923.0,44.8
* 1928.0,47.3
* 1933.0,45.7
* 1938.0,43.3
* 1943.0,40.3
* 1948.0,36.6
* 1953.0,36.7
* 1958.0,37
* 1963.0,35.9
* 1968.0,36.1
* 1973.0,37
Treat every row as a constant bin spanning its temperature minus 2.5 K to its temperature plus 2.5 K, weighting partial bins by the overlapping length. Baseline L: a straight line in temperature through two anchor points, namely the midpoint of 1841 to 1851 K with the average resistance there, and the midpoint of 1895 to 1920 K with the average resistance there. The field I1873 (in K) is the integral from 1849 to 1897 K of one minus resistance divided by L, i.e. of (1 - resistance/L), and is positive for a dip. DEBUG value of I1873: 1.1 K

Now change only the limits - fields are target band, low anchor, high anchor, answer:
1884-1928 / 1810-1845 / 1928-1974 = -4.49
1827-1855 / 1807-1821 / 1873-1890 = 4.98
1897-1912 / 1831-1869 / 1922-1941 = 1.34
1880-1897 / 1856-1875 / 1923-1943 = 0.48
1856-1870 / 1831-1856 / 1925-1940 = 0.67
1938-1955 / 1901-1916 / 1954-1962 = -0.85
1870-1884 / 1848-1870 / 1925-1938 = 0.52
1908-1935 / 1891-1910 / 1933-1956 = -3.41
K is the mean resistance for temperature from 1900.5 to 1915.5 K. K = 37.1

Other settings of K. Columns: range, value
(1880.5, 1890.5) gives 34.7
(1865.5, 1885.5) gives 32.9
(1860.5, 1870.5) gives 30.9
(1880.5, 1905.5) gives 35.4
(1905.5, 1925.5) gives 40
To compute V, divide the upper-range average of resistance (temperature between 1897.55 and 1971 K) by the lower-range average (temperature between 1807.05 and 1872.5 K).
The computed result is 1.38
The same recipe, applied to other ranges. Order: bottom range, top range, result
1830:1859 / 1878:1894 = 1.21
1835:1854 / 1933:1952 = 1.35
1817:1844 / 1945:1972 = 1.45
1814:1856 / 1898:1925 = 1.43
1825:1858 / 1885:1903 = 1.34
